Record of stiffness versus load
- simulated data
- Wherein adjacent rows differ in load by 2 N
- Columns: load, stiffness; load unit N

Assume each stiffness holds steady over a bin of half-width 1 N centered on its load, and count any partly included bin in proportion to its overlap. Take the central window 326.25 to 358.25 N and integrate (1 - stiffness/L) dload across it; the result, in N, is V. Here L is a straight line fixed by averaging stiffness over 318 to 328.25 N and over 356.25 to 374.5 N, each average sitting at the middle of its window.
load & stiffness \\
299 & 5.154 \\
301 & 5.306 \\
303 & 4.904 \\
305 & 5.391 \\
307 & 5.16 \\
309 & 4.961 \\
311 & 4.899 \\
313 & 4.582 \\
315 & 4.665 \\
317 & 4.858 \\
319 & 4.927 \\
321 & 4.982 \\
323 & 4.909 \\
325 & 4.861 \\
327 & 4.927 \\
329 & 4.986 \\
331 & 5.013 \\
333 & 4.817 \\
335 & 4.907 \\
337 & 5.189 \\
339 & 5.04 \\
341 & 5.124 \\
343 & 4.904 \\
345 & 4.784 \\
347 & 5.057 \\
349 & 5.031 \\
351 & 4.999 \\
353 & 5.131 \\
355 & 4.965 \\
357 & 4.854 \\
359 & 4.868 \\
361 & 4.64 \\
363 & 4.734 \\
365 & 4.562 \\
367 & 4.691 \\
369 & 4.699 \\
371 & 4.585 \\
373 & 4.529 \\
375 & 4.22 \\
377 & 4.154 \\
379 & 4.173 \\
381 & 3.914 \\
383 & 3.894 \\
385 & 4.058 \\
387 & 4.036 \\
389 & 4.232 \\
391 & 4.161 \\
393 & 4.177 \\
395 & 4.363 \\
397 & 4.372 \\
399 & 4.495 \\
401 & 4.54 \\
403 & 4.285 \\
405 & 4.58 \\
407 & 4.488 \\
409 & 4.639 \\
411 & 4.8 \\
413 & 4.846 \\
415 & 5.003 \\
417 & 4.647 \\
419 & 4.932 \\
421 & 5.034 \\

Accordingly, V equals -1.2 N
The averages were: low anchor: 4.92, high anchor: 4.67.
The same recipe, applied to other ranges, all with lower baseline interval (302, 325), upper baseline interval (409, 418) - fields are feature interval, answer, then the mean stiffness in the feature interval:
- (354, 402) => 4.3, 4.41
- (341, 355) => -0.3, 4.99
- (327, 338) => -0.2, 4.98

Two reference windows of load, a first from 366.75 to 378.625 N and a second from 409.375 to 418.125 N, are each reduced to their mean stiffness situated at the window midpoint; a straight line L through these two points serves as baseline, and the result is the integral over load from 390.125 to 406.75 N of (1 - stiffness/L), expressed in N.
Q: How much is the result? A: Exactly 1.1 N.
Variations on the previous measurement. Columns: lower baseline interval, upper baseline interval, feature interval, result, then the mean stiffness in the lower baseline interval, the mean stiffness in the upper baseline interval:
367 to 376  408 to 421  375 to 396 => 2.29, 4.53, 4.83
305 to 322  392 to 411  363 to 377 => 0.26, 4.91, 4.46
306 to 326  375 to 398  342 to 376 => -2.66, 4.88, 4.14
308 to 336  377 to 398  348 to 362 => -1.31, 4.88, 4.14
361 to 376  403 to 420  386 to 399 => 1.15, 4.58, 4.71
